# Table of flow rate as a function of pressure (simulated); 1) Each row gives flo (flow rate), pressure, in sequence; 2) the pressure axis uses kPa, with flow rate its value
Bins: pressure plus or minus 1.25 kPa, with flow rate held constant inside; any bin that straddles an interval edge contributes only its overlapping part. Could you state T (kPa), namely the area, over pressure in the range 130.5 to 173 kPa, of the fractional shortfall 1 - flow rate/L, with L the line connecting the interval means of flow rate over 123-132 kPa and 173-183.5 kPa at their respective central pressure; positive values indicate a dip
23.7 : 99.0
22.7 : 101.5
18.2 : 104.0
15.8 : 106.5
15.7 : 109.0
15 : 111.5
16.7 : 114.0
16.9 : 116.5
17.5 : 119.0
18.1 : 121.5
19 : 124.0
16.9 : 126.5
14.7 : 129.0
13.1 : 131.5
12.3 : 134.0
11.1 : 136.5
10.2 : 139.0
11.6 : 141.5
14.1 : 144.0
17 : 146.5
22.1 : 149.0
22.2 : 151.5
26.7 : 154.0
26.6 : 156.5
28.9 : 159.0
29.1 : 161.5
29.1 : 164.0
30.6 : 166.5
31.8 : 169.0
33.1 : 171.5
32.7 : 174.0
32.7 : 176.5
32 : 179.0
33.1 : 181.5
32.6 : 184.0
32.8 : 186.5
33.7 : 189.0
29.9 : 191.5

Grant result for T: 5.04 kPa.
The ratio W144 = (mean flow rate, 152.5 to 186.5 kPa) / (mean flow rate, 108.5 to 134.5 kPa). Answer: 1.91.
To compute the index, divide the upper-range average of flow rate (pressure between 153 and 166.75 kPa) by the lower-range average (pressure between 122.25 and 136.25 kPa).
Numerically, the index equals 1.9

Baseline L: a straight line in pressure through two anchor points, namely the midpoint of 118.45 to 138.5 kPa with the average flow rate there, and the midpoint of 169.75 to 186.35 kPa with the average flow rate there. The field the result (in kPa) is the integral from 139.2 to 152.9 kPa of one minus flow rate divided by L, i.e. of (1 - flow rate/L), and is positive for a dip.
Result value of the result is 2.9 kPa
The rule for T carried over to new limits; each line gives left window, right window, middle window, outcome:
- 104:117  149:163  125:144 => 7.4 kPa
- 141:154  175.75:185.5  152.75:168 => -2.9 kPa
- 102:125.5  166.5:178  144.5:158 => 2.2 kPa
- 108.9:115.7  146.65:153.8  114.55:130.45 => 0.3 kPa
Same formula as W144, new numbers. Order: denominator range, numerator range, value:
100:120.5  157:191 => 1.81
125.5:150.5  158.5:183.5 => 2.19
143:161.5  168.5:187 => 1.41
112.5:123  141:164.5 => 1.32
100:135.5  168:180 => 1.95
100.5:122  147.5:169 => 1.56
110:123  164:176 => 1.89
